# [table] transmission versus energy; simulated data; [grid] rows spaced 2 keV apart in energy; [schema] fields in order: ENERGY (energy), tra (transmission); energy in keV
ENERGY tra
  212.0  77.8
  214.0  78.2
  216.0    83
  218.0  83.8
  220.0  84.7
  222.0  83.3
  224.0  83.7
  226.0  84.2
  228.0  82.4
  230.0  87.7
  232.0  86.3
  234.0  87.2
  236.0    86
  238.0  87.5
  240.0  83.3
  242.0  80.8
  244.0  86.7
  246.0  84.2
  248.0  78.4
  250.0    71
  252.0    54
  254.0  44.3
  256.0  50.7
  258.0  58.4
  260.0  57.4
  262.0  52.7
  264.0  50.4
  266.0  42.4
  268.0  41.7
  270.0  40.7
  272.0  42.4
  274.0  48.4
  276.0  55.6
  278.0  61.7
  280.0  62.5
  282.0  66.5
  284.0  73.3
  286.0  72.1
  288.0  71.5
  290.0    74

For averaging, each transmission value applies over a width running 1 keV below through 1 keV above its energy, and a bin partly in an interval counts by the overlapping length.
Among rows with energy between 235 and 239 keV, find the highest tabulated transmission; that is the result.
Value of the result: 87.5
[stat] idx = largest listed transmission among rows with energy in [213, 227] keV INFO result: 84.7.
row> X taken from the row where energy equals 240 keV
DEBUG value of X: 83.3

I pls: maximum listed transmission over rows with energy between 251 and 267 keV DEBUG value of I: 58.4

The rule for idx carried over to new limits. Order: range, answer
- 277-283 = 66.5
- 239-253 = 86.7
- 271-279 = 61.7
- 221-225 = 83.7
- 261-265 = 52.7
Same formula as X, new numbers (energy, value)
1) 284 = 73.3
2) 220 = 84.7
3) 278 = 61.7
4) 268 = 41.7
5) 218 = 83.8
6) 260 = 57.4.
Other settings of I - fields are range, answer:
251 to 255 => 54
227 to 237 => 87.7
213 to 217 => 83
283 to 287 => 73.3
